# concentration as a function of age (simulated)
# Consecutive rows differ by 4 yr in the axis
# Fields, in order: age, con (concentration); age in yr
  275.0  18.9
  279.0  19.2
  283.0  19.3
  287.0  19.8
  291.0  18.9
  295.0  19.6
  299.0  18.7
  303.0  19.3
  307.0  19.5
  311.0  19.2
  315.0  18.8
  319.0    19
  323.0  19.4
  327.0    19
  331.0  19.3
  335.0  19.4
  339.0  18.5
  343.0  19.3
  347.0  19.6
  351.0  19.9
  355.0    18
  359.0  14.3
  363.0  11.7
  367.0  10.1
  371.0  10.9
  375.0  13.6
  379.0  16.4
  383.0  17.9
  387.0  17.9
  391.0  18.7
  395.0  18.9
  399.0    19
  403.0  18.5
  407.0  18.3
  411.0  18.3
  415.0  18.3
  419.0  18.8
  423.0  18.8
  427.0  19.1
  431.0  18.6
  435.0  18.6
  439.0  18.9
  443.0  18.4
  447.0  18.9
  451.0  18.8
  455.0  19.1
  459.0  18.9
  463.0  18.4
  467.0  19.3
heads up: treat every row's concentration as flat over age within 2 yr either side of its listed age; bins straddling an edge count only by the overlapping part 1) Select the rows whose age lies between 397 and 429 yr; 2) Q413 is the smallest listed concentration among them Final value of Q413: 18.3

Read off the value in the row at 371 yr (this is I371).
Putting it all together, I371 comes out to 10.9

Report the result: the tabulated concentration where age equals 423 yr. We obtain 18.8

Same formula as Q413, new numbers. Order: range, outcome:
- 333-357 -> 18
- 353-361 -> 14.3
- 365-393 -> 10.1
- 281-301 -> 18.7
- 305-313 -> 19.2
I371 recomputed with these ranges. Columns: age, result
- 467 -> 19.3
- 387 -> 17.9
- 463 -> 18.4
